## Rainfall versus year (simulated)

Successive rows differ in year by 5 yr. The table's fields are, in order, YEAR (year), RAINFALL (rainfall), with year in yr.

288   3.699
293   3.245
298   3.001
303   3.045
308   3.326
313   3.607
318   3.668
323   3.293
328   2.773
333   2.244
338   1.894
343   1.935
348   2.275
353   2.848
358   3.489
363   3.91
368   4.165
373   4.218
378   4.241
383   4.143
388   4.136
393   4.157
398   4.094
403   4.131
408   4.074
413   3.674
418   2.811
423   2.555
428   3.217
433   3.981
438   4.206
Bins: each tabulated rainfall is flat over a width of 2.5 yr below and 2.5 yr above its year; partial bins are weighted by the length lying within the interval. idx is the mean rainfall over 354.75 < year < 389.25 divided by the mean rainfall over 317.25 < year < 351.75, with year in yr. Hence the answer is 1.6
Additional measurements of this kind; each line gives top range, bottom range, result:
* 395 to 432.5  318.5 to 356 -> 1.39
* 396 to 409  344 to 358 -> 1.54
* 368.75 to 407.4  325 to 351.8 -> 1.83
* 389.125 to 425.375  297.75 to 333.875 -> 1.16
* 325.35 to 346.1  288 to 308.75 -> 0.69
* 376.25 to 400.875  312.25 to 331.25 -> 1.27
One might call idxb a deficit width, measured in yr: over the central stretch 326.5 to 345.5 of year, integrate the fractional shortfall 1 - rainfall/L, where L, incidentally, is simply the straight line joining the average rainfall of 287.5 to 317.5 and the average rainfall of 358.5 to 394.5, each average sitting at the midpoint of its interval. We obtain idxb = 7.7 yr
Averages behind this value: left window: 3.32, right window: 4.1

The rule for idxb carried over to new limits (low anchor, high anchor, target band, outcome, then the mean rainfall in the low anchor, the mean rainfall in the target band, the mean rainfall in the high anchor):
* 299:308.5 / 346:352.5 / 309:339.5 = -1.3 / 3.13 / 2.97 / 2.45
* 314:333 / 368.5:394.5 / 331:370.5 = 8.8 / 3.14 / 2.85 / 4.18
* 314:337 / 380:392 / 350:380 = -0.2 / 2.96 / 3.78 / 4.15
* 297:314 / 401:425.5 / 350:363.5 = 0.1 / 3.23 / 3.3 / 3.44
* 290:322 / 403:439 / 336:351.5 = 5.9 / 3.32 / 2.09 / 3.52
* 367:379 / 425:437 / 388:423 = 1.3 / 4.21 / 3.76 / 3.63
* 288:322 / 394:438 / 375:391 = -2.9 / 3.34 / 4.17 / 3.62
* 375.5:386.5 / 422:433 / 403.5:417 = -0.9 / 4.19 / 3.79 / 3.18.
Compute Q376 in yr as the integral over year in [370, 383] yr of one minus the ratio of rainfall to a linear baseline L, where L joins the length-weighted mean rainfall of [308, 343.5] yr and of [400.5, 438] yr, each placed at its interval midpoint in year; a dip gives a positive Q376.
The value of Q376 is -3.9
